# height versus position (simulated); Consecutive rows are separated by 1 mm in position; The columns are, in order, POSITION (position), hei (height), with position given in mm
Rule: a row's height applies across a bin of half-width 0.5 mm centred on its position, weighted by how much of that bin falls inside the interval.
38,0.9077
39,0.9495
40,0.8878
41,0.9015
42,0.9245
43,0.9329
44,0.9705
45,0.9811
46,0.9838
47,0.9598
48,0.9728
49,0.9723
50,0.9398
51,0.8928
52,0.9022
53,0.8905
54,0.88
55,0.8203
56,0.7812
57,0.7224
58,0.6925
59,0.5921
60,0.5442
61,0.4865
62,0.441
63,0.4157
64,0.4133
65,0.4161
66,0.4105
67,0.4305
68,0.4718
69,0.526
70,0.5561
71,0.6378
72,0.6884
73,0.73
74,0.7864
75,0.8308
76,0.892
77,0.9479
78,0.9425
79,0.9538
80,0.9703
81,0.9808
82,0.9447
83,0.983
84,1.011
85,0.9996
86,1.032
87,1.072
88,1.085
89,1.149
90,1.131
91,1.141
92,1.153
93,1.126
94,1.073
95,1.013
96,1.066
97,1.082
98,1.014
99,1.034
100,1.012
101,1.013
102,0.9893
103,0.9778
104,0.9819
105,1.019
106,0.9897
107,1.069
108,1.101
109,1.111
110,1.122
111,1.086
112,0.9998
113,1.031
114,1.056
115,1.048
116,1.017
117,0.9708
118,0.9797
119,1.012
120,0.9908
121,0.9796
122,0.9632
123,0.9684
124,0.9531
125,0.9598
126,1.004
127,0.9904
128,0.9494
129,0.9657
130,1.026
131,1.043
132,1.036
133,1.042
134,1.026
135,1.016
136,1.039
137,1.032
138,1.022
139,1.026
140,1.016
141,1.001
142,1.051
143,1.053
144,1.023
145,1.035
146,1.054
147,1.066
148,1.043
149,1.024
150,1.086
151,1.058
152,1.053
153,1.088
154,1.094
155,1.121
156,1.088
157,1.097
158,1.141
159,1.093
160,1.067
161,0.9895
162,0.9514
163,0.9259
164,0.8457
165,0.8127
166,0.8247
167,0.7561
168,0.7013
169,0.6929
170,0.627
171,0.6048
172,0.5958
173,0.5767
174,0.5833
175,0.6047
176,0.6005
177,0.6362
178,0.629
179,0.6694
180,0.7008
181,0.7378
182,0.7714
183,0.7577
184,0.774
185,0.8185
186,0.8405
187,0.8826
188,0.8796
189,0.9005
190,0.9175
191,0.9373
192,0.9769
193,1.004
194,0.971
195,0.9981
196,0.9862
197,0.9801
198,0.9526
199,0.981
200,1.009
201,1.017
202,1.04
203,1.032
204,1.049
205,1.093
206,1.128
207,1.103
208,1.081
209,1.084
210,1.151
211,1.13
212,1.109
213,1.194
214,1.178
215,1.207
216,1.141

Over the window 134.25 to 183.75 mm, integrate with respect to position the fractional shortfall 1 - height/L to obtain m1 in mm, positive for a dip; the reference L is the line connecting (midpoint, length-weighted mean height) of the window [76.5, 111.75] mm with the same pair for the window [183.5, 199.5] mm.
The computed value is 3.4 mm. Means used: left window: 1.04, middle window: 0.9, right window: 0.925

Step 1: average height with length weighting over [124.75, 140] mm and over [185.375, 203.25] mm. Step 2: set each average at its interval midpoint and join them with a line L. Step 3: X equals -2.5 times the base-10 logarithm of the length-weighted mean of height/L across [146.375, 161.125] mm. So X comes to -0.09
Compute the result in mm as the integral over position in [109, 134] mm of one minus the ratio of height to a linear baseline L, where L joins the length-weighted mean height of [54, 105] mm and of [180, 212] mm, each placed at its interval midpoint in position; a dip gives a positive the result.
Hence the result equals -3.4 mm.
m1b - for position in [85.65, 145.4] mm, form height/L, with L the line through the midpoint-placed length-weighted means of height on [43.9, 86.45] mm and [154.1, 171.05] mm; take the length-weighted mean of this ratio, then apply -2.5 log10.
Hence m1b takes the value -0.22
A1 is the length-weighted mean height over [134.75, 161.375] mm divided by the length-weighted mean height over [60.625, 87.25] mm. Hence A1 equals 1.43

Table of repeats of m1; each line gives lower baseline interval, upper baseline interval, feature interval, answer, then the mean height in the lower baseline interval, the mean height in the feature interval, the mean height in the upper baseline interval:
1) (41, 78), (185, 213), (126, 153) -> -4.1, 0.739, 1.03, 1.01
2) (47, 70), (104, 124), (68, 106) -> -4.5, 0.668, 0.955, 1.02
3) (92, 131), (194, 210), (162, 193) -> 8.2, 1.02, 0.76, 1.04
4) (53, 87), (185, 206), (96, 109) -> -3.8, 0.733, 1.03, 0.972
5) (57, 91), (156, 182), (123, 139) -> -4.7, 0.768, 1.01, 0.784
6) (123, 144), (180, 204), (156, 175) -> 2.7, 1.01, 0.828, 0.918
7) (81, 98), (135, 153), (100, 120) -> 0.5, 1.06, 1.03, 1.04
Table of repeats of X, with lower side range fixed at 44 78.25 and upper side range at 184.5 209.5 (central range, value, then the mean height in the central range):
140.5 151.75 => -0.18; 1.05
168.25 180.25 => 0.44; 0.627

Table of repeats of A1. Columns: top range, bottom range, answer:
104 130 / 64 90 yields 1.24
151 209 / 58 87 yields 1.24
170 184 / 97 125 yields 0.64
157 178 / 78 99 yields 0.75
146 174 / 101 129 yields 0.91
